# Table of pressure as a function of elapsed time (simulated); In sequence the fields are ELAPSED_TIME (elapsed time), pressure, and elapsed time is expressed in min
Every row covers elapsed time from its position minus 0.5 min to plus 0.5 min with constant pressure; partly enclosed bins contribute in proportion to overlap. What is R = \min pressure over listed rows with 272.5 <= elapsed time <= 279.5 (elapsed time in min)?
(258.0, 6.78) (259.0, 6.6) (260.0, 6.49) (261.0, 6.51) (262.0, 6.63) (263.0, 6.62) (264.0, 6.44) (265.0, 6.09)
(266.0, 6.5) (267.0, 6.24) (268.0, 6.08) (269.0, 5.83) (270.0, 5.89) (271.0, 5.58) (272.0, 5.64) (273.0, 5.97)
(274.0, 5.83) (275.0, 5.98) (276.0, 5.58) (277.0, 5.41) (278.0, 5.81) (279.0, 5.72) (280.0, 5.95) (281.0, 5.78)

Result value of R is 5.41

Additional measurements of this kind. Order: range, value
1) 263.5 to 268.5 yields 6.08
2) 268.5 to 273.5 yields 5.58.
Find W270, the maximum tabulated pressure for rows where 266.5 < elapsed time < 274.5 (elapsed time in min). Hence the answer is 6.24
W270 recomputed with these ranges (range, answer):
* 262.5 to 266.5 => 6.62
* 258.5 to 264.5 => 6.63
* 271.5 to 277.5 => 5.98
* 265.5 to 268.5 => 6.5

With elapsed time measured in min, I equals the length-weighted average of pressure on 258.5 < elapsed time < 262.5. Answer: 6.56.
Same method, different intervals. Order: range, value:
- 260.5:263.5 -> 6.59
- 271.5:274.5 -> 5.81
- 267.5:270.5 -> 5.93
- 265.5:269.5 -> 6.16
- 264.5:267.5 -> 6.28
